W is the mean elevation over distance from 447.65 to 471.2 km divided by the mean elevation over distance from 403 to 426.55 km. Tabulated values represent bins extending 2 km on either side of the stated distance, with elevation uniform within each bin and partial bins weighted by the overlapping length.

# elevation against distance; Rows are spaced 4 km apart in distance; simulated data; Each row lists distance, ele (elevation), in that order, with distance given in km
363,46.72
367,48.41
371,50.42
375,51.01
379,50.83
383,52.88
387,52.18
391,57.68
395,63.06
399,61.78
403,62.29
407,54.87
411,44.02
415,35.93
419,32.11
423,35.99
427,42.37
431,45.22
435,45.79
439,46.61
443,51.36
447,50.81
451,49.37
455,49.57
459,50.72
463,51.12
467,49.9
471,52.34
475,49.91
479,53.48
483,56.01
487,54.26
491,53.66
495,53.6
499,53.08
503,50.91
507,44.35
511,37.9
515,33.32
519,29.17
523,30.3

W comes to 1.18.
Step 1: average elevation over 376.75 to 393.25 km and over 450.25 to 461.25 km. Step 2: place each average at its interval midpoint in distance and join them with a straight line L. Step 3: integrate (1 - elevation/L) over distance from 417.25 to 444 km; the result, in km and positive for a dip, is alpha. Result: 4.5 km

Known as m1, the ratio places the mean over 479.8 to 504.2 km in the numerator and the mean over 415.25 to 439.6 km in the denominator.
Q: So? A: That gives 1.32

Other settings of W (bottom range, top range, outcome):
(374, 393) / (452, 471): 0.95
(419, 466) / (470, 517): 1.06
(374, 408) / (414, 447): 0.75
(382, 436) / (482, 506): 1.08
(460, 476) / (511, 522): 0.64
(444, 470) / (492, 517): 0.91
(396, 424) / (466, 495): 1.11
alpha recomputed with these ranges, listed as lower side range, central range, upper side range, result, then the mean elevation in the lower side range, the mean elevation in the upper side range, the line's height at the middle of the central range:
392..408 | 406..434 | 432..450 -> 6.9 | 60.7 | 48.5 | 54.7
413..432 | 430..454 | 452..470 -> -2.3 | 38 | 50.4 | 44.3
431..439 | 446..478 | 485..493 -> -0.4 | 45.9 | 54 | 49.9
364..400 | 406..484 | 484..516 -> 5.6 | 53.8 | 48.3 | 50.9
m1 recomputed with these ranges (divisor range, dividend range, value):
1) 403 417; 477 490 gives 1.15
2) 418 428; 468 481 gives 1.41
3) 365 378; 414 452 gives 0.87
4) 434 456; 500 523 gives 0.79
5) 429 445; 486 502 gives 1.13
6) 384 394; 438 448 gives 0.90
